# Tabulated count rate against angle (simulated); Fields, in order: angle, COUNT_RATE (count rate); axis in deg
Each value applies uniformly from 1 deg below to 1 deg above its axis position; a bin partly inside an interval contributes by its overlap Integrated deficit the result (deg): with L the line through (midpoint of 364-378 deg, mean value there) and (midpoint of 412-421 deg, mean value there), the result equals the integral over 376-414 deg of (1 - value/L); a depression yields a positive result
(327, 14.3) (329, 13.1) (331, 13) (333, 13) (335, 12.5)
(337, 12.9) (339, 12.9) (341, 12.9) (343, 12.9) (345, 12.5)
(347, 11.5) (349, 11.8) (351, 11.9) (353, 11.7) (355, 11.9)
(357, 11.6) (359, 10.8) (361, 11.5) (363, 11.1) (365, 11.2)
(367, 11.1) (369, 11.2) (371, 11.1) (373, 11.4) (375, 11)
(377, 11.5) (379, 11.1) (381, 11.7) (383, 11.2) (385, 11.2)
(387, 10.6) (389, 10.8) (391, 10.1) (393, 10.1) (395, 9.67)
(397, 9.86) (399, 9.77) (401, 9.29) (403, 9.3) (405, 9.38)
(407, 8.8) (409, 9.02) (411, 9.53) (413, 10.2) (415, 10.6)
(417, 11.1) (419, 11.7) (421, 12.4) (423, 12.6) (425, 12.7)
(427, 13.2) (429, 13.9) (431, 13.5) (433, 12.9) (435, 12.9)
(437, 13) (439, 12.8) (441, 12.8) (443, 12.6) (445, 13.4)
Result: 3.3 deg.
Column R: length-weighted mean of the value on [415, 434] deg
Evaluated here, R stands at 12.6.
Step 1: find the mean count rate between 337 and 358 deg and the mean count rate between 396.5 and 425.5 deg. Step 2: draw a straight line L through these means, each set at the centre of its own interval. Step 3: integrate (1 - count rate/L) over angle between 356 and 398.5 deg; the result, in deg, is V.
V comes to 1.6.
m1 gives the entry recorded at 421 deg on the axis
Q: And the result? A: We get 12.4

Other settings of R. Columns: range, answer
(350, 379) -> 11.3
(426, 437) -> 13.3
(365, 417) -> 10.4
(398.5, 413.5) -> 9.37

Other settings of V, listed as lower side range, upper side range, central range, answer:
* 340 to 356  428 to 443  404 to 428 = 3.62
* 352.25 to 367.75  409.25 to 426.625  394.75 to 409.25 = 2.48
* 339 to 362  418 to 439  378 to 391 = 1.40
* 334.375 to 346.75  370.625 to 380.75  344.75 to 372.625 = 1.15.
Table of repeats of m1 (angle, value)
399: 9.77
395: 9.67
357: 11.6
